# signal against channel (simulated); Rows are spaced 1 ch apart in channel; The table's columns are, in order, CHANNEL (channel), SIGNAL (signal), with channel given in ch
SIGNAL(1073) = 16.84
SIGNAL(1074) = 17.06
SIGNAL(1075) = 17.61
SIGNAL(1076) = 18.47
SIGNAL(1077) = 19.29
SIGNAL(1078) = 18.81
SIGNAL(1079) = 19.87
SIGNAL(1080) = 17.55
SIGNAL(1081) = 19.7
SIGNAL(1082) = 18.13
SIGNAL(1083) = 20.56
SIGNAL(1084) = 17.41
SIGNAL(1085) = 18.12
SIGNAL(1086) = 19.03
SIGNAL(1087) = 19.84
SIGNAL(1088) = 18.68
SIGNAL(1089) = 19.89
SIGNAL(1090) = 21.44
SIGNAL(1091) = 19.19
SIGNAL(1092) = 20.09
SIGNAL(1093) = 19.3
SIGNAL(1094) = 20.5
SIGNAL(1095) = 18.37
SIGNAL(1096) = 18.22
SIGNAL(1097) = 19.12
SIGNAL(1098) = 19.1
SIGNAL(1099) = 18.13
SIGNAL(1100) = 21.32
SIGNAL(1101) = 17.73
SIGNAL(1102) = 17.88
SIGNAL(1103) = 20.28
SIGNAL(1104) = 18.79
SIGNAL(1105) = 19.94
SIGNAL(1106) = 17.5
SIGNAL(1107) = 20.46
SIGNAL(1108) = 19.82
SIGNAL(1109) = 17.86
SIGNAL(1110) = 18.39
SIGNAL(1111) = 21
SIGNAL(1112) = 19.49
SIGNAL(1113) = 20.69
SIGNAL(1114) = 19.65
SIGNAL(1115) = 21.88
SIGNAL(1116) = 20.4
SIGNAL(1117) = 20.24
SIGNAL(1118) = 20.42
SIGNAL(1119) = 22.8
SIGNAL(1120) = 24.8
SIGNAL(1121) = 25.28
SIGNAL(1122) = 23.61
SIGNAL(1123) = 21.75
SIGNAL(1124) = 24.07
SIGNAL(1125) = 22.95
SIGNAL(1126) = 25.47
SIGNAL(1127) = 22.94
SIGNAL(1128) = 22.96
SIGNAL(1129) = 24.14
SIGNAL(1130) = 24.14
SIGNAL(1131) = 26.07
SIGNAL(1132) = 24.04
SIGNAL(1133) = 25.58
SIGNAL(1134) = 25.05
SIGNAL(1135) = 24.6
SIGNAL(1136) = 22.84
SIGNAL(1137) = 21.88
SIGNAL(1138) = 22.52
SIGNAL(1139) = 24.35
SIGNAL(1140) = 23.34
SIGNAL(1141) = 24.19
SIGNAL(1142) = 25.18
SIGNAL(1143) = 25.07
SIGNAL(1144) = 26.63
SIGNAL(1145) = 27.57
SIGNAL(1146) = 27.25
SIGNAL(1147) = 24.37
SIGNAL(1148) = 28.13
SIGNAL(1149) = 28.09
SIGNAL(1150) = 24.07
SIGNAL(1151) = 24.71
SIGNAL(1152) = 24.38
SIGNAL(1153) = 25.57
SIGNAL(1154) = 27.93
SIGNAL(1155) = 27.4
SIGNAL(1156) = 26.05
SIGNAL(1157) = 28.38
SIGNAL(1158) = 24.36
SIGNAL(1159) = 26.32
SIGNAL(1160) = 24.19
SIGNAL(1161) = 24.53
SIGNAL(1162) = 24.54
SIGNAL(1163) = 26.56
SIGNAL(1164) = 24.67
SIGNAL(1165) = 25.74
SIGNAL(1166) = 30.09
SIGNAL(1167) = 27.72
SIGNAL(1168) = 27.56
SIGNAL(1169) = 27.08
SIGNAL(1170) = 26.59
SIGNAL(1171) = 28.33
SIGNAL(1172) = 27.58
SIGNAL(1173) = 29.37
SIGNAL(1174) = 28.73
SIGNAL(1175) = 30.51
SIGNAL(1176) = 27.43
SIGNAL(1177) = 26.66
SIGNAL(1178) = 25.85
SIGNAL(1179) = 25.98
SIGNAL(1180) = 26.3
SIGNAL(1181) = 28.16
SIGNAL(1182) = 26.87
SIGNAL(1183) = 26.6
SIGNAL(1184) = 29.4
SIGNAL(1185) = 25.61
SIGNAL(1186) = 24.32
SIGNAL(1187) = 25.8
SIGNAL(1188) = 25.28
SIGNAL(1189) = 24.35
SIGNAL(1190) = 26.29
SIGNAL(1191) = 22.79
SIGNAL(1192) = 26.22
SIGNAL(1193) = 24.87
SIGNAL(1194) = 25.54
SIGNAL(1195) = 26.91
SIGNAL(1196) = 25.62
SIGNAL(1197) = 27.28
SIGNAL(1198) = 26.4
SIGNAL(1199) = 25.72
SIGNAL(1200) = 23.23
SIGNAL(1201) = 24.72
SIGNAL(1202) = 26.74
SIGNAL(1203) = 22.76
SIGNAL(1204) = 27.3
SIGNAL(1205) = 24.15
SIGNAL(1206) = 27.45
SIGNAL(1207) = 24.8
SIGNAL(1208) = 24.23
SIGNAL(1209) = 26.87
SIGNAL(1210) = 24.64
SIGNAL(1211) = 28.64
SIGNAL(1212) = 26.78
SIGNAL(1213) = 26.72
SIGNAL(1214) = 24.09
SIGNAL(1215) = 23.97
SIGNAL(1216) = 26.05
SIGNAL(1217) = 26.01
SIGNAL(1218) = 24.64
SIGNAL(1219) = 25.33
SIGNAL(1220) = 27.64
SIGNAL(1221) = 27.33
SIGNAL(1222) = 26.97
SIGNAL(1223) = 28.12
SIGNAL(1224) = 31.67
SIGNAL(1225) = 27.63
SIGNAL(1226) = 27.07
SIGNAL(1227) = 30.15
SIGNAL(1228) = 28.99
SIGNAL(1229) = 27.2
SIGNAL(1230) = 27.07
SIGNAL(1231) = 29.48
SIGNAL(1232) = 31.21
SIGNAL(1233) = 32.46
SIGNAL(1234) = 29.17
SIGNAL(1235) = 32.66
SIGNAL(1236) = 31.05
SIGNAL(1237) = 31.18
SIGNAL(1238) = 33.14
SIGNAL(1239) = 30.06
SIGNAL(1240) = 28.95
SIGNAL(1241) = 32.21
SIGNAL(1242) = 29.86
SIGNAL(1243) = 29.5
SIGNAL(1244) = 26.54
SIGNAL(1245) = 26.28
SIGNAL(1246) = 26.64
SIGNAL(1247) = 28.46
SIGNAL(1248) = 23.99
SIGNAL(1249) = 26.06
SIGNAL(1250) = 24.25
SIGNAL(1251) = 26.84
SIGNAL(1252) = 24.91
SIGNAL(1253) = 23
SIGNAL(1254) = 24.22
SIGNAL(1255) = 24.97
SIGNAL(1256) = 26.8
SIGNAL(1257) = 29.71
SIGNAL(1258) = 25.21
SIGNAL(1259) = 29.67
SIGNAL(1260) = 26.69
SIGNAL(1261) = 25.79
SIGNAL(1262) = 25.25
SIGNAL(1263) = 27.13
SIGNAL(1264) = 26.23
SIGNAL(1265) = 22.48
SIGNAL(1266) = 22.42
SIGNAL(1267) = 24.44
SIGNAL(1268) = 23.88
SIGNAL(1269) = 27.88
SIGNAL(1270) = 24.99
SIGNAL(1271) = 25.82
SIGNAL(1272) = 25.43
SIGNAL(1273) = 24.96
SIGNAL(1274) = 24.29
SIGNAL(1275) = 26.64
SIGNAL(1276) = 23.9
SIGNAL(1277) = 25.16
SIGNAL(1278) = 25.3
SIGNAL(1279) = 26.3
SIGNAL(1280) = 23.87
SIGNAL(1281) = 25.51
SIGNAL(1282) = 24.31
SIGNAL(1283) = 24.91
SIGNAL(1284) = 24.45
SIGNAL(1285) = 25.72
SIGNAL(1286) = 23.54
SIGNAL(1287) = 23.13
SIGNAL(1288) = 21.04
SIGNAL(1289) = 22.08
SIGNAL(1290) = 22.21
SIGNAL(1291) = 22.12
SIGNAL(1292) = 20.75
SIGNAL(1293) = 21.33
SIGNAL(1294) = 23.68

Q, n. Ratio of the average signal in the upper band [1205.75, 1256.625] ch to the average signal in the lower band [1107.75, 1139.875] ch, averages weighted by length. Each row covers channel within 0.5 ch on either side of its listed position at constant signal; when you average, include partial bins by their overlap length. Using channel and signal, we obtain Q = 1.2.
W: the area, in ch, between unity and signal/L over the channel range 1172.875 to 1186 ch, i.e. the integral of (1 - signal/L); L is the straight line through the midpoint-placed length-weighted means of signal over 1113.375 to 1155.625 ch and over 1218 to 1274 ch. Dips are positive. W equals -0.9 ch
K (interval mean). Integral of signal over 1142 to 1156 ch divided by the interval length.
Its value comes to 26.2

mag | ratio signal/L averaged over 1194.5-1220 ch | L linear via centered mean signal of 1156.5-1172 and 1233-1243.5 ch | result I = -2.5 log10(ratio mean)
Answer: 0.13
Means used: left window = 26.5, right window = 30.9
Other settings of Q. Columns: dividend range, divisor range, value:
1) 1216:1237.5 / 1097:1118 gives 1.47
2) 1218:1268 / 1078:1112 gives 1.44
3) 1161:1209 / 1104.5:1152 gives 1.14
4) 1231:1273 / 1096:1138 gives 1.26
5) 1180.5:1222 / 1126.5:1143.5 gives 1.07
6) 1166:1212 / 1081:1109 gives 1.37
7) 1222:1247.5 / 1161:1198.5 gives 1.11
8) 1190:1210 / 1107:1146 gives 1.11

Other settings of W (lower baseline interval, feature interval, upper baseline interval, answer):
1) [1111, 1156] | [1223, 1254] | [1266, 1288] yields -4.91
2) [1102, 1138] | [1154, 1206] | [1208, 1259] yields -2.89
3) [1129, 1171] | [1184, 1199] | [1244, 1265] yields 0.07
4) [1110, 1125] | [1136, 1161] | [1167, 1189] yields -0.94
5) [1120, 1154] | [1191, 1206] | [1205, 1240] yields 0.83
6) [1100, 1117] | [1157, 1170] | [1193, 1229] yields -1.69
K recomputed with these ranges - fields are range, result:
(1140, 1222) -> 26.2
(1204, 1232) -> 26.9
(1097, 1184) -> 24.2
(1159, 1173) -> 26.6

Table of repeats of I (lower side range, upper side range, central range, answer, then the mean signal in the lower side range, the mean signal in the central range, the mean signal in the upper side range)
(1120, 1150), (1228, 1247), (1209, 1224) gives 0.09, 24.6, 26.4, 29.7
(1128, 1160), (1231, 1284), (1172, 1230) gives -0.02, 25.2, 26.4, 26.8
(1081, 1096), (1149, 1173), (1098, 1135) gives 0.02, 19.3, 21.6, 26.4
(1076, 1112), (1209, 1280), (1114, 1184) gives -0.15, 19.2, 25.4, 27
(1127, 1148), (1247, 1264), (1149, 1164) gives -0.04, 24.6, 25.7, 26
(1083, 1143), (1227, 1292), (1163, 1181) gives -0.17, 21.3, 27.4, 26.4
